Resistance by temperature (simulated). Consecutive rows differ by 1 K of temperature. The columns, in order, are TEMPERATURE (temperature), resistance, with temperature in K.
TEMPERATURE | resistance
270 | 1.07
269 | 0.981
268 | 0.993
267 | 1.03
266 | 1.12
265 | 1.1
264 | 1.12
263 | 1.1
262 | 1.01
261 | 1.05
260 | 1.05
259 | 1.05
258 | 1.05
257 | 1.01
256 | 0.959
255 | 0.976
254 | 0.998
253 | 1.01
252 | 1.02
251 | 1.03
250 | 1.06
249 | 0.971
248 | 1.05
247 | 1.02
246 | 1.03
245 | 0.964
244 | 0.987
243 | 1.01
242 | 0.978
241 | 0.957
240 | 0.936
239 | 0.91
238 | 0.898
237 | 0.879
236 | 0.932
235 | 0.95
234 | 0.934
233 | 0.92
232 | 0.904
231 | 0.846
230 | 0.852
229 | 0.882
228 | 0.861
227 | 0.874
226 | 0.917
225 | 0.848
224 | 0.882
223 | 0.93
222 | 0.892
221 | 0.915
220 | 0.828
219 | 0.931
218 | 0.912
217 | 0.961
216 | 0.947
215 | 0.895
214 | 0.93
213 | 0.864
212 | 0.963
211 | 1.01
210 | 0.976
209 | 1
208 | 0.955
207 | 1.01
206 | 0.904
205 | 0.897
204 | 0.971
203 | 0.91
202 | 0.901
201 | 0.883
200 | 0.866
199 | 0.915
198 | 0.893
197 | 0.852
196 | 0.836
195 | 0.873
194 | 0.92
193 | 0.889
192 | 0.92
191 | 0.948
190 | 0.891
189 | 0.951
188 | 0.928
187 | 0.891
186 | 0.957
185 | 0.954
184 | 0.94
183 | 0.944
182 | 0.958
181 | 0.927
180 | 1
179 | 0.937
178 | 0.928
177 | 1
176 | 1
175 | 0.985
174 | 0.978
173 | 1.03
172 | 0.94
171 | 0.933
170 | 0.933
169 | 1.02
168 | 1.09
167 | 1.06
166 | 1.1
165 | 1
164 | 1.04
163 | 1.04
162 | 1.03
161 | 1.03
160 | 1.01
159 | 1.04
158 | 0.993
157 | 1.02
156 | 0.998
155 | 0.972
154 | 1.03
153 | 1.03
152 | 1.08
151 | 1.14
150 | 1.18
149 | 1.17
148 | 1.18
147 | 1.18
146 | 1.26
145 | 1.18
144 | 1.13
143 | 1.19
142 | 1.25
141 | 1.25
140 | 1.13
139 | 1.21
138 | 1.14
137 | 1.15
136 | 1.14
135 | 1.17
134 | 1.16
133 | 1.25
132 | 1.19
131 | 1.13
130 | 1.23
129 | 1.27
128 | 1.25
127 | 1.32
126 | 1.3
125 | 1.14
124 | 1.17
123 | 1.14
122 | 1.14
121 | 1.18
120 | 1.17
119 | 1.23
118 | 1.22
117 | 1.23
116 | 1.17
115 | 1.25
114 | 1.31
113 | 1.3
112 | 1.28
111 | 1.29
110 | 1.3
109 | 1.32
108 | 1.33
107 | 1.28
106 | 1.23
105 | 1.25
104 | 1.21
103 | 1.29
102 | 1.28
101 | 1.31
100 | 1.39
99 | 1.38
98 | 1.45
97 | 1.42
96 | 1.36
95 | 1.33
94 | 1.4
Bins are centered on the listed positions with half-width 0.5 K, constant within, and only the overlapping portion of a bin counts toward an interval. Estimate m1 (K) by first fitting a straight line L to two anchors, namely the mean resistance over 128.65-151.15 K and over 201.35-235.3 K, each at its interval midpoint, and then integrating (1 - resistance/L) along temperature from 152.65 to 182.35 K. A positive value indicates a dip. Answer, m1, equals 2.4 K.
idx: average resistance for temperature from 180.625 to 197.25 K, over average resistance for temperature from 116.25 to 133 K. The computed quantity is 0.76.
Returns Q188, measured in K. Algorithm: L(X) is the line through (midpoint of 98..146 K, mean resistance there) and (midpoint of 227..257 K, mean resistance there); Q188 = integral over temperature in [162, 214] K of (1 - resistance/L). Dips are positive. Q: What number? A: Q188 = 6.2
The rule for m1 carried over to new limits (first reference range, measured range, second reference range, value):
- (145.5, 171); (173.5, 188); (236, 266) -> 1.3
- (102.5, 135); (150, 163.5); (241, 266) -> 1.6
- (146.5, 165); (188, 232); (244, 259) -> 5.3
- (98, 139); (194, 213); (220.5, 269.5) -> 2.5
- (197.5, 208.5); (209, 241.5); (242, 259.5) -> 1.7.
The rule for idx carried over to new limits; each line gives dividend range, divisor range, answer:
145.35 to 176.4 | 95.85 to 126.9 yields 0.83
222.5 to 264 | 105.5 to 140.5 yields 0.79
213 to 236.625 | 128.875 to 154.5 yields 0.77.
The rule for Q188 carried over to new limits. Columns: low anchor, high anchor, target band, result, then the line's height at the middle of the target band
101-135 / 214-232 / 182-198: 1.41 K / 1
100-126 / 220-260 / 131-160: 0.90 K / 1.17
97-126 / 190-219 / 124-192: 1.37 K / 1.09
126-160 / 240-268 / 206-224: 2.28 K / 1.07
